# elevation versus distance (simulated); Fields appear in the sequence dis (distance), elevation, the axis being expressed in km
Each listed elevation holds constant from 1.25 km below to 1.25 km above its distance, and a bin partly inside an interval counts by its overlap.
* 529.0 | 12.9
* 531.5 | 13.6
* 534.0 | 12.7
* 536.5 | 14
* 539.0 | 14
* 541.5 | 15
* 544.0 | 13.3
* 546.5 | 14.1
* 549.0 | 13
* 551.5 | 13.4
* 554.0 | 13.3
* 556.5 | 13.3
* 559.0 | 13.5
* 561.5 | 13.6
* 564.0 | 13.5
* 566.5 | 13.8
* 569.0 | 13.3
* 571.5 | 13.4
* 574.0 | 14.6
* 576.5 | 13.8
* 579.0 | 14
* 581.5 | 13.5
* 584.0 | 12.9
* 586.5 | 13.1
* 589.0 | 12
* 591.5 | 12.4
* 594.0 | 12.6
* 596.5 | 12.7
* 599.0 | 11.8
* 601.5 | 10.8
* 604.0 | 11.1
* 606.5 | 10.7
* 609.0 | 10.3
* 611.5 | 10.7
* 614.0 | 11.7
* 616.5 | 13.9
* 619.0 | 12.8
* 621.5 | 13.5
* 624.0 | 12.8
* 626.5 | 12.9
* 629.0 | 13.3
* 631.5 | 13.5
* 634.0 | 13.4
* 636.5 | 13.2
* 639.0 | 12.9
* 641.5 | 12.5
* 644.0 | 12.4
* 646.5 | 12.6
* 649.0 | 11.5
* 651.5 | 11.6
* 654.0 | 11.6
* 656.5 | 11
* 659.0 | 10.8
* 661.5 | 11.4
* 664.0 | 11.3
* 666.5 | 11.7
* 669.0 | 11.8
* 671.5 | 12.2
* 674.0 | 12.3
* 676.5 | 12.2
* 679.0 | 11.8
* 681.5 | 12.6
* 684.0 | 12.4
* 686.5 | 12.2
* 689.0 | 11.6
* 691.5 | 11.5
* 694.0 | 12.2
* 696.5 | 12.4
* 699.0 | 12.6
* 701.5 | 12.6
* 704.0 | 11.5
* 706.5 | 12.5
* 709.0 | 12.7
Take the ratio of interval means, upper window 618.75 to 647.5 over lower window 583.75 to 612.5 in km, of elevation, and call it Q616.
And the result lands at 1.1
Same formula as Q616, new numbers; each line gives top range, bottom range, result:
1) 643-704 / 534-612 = 0.92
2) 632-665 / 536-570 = 0.88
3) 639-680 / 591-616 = 1.03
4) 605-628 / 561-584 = 0.89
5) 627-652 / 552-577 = 0.94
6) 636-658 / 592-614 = 1.06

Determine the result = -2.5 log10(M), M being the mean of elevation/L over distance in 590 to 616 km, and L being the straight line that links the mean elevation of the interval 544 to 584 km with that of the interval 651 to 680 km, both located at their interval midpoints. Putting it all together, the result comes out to 0.114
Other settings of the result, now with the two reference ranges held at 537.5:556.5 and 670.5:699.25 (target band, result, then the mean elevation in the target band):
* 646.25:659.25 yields 0.093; 11.5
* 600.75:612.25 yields 0.212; 10.7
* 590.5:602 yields 0.087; 12.1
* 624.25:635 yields -0.038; 13.2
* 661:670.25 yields 0.073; 11.6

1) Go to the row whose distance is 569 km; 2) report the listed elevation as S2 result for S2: 13.3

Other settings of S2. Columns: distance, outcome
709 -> 12.7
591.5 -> 12.4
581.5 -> 13.5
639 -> 12.9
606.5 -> 10.7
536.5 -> 14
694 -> 12.2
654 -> 11.6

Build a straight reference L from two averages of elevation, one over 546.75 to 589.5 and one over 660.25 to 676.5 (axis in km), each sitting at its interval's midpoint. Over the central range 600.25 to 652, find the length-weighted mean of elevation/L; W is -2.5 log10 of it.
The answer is 0.02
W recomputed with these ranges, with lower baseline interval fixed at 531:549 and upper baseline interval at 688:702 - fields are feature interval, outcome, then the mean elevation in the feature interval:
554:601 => 0.02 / 13.2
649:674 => 0.09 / 11.5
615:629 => -0.02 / 13.2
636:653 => 0.03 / 12.3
